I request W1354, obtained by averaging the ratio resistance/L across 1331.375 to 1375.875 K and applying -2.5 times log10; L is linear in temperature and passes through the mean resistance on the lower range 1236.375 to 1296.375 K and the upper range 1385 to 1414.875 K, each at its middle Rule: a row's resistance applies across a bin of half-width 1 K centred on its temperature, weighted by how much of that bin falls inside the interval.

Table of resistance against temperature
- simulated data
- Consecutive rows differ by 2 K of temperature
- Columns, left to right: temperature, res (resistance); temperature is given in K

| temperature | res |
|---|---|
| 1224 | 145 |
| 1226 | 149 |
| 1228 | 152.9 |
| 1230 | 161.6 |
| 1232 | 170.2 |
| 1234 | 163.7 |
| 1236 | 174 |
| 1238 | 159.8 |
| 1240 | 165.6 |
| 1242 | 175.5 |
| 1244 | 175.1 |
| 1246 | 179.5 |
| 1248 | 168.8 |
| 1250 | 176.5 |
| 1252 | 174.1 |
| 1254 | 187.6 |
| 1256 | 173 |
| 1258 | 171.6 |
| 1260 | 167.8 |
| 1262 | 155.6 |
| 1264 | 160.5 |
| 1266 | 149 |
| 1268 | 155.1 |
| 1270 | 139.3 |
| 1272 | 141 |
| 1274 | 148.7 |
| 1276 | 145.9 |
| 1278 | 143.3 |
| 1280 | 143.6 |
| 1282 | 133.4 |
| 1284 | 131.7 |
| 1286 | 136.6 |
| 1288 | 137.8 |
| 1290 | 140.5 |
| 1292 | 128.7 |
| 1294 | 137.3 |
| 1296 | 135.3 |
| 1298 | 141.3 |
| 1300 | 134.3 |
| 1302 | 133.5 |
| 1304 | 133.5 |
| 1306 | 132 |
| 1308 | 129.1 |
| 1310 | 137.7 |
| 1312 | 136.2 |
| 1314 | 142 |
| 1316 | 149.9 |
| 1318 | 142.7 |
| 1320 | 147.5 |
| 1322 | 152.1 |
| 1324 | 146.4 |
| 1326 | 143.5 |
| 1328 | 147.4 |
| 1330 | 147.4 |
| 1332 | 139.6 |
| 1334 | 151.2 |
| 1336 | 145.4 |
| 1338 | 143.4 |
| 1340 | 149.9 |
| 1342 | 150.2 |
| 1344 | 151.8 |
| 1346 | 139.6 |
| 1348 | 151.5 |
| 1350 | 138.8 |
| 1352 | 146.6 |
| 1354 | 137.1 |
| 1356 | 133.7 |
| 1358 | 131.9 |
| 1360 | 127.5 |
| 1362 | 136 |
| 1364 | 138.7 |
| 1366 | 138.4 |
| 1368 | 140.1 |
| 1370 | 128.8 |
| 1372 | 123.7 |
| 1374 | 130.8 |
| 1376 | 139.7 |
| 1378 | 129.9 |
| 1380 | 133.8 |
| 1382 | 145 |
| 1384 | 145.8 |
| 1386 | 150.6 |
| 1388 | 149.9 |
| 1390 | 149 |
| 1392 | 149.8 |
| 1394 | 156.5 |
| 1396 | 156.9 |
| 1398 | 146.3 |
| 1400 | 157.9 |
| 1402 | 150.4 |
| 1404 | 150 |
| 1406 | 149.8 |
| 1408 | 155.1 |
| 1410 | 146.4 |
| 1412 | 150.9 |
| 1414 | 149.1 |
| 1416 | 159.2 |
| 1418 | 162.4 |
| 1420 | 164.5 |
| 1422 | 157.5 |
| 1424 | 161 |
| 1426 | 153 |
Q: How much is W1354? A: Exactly 0.10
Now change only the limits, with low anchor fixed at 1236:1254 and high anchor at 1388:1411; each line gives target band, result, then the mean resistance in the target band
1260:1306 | 0.184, 142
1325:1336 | 0.108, 146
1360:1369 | 0.143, 137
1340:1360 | 0.119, 142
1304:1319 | 0.184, 138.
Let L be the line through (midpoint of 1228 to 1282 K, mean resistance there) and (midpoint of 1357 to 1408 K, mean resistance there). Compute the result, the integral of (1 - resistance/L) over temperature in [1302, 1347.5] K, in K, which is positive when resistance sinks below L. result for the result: 2.3 K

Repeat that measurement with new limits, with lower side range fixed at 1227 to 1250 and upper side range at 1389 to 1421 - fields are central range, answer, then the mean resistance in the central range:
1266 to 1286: 2.7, 142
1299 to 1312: 2.3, 134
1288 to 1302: 2.3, 136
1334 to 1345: 0.7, 148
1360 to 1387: 3.4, 137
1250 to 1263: -0.4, 172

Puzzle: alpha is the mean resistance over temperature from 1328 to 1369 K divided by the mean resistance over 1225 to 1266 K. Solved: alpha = 0.8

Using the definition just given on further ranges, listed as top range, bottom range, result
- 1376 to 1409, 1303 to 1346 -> 1.03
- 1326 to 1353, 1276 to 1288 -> 1.06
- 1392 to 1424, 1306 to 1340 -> 1.07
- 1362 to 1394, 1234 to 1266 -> 0.82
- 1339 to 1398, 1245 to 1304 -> 0.94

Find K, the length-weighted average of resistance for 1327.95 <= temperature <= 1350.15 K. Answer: 147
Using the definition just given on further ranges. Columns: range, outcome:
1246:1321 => 148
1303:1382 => 140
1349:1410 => 142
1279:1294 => 136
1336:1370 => 141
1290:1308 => 135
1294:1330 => 140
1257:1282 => 151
